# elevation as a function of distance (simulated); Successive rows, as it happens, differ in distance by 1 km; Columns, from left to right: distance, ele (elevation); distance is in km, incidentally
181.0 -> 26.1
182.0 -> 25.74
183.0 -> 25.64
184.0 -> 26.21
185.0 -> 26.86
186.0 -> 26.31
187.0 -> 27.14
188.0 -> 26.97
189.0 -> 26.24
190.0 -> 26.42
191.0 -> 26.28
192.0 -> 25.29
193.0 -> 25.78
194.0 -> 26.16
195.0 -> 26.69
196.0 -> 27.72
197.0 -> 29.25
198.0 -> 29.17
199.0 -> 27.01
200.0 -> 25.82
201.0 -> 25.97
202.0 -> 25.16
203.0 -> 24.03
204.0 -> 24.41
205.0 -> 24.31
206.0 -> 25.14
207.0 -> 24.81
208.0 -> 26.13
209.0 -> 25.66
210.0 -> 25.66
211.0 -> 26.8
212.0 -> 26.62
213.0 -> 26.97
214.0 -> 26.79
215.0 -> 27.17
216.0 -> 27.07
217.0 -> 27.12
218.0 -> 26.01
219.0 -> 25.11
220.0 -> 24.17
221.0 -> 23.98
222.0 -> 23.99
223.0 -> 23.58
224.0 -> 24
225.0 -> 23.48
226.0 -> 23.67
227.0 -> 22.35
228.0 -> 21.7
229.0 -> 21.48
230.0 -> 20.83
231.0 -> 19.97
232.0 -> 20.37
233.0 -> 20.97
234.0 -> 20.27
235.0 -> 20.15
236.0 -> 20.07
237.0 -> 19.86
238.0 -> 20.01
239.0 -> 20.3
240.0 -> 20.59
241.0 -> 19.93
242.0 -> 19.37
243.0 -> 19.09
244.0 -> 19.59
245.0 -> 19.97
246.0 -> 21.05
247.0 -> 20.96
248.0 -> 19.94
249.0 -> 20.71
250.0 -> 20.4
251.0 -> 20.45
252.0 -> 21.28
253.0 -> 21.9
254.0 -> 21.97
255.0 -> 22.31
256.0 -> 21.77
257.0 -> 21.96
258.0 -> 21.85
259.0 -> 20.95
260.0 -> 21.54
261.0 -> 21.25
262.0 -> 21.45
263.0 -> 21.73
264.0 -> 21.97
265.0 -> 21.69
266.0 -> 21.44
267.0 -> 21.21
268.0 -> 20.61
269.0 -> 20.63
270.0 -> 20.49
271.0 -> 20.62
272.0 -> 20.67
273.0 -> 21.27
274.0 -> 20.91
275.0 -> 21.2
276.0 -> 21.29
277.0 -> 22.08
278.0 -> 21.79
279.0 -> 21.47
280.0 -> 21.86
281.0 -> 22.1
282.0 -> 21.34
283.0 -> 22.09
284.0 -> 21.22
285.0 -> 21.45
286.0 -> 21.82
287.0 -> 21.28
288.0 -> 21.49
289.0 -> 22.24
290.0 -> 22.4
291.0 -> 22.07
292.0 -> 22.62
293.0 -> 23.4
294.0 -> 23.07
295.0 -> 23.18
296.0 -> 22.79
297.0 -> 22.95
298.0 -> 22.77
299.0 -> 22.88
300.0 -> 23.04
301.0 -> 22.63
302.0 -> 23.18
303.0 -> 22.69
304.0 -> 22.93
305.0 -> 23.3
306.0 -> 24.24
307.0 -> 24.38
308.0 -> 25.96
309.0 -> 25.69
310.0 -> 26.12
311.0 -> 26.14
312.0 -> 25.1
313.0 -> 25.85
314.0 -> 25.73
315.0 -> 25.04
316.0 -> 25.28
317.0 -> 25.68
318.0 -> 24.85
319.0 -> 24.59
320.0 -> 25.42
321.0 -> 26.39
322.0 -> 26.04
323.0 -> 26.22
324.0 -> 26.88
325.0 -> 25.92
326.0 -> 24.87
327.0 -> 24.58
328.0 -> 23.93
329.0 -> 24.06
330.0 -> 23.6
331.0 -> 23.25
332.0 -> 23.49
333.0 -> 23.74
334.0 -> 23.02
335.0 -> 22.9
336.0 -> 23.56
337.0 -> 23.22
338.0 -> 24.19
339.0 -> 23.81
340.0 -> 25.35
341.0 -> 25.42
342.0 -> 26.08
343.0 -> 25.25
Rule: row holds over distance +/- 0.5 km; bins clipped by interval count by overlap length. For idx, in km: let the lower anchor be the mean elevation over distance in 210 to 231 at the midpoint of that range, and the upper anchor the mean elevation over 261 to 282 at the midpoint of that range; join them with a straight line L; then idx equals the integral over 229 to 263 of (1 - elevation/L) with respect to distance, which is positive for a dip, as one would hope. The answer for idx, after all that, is 3.2 km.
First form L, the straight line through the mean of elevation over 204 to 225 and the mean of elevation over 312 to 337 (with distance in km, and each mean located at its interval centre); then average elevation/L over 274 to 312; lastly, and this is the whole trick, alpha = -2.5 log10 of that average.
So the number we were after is 0.099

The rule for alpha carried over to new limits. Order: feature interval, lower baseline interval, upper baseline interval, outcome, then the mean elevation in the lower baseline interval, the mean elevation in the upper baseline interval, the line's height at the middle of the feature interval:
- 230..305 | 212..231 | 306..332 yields 0.159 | 24.4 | 25.2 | 24.8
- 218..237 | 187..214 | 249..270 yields 0.082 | 26.2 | 21.4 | 24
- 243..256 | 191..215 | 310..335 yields 0.227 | 26.2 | 25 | 25.7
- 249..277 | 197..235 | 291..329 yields 0.152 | 24.5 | 24.5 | 24.5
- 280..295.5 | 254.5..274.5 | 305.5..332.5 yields 0.041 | 21.3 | 25.2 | 23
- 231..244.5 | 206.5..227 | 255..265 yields 0.176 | 25.4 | 21.6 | 23.6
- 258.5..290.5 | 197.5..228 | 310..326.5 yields 0.190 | 25.3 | 25.6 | 25.5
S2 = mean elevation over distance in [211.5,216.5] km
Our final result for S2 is 26.9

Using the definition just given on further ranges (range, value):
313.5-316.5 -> 25.3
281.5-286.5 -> 21.6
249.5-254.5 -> 21.2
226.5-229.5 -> 21.8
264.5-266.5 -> 21.6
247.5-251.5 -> 20.4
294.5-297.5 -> 23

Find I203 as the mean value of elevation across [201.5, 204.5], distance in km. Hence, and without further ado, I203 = 24.5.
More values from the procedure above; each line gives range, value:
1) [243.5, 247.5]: 20.4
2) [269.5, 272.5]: 20.6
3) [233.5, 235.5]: 20.2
